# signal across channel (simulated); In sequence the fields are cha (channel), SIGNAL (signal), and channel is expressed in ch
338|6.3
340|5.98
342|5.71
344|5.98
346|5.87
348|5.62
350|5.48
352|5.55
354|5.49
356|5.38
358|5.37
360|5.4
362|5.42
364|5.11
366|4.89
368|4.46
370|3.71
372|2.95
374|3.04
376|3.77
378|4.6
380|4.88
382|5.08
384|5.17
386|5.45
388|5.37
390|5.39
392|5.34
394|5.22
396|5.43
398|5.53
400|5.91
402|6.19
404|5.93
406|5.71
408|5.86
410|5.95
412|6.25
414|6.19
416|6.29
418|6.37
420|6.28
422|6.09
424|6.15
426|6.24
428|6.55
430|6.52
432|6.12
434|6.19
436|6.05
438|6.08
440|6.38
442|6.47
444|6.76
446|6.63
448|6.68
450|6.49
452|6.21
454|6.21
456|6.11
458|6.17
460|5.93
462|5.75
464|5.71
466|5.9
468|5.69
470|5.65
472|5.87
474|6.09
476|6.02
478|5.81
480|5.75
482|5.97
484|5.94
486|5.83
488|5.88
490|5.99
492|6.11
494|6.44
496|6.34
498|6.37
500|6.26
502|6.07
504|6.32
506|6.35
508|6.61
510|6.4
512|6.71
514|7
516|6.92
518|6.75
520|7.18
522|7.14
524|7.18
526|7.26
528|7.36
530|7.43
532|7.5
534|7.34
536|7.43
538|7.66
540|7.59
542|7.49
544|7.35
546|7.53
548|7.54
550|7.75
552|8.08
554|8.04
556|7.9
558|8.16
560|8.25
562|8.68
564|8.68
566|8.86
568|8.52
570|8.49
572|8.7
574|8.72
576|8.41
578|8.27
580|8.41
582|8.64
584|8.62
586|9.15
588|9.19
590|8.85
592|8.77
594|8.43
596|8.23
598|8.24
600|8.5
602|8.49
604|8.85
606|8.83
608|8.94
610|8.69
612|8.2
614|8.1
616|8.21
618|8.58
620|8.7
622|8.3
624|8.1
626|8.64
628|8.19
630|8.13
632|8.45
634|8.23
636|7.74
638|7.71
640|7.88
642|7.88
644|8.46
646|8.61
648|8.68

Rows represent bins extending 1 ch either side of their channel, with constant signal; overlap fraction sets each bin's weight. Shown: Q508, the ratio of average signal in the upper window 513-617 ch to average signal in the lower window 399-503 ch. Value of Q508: 1.32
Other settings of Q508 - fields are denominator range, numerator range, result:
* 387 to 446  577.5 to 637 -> 1.41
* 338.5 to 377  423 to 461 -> 1.26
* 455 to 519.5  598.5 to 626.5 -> 1.38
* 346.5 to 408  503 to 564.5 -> 1.45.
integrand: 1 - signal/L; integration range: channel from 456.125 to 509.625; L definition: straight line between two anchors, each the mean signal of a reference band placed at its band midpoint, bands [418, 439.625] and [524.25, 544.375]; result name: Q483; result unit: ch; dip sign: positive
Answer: 6.4 ch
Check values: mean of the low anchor 6.24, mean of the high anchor 7.43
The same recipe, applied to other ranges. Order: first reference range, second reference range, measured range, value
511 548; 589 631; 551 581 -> -2.27 ch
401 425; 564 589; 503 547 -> 4.20 ch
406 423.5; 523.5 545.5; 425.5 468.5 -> 1.66 ch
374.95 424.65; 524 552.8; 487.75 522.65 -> 2.76 ch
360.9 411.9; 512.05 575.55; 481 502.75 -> 2.40 ch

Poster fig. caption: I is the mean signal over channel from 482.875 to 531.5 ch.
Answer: 6.58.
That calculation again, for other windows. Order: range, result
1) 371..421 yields 5.37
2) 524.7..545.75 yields 7.44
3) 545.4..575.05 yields 8.27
